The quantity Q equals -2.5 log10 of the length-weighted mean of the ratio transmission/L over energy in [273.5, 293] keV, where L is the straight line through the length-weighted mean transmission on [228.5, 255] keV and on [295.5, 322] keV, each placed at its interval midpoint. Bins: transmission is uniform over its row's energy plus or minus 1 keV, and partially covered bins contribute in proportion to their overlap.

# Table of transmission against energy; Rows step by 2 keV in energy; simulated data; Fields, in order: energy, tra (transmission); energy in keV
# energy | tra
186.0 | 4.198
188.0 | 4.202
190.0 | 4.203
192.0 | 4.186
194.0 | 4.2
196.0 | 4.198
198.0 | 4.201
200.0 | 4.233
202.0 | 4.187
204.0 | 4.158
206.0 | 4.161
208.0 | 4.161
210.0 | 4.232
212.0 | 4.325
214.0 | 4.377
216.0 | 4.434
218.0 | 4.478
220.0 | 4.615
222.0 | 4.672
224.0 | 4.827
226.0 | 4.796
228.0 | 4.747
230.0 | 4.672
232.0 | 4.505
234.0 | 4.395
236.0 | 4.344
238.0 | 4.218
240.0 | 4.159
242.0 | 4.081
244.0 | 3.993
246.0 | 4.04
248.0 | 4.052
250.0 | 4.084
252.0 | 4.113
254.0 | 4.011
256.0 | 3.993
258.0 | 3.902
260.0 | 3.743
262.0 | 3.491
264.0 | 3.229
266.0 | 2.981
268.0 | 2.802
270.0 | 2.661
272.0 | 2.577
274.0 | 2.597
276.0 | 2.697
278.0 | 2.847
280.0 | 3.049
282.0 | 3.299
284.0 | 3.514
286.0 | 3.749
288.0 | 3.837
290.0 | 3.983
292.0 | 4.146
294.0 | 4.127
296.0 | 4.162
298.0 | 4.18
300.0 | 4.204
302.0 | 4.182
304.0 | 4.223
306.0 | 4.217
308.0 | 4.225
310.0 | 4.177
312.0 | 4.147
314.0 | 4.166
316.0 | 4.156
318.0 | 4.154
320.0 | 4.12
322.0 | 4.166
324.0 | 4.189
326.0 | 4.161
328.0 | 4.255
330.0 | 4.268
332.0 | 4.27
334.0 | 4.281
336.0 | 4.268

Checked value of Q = 0.23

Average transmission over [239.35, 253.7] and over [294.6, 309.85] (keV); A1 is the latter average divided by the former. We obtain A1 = 1.03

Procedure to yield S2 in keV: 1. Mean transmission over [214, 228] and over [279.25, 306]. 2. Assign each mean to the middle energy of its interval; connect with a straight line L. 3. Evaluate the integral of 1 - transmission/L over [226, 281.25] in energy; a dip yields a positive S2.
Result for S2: 7.71 keV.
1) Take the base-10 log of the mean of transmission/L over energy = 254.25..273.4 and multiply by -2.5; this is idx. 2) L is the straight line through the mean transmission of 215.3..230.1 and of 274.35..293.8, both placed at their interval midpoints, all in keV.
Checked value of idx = 0.179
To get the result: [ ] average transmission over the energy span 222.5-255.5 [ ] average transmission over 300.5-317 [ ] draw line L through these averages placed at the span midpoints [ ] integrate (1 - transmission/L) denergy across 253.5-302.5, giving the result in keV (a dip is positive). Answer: 8.5 keV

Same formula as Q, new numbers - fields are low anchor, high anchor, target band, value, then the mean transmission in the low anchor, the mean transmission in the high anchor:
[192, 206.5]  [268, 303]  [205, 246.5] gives -0.109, 4.19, 3.5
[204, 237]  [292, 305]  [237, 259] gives 0.080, 4.47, 4.18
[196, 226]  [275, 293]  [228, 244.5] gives -0.071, 4.37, 3.46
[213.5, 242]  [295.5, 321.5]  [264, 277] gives 0.490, 4.5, 4.18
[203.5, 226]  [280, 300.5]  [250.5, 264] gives 0.076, 4.43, 3.87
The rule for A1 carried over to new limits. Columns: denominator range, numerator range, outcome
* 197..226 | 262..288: 0.70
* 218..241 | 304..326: 0.92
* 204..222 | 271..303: 0.82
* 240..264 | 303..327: 1.06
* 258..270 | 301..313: 1.29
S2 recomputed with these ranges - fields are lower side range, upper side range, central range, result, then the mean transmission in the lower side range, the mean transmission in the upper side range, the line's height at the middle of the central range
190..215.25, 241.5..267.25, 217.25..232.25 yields -2.3 keV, 4.22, 3.81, 4.04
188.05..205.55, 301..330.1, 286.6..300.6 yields 0.4 keV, 4.19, 4.18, 4.19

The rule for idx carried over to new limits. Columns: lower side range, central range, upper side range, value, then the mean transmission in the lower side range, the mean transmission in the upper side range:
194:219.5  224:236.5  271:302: -0.14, 4.27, 3.55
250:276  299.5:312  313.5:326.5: -0.07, 3.35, 4.16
